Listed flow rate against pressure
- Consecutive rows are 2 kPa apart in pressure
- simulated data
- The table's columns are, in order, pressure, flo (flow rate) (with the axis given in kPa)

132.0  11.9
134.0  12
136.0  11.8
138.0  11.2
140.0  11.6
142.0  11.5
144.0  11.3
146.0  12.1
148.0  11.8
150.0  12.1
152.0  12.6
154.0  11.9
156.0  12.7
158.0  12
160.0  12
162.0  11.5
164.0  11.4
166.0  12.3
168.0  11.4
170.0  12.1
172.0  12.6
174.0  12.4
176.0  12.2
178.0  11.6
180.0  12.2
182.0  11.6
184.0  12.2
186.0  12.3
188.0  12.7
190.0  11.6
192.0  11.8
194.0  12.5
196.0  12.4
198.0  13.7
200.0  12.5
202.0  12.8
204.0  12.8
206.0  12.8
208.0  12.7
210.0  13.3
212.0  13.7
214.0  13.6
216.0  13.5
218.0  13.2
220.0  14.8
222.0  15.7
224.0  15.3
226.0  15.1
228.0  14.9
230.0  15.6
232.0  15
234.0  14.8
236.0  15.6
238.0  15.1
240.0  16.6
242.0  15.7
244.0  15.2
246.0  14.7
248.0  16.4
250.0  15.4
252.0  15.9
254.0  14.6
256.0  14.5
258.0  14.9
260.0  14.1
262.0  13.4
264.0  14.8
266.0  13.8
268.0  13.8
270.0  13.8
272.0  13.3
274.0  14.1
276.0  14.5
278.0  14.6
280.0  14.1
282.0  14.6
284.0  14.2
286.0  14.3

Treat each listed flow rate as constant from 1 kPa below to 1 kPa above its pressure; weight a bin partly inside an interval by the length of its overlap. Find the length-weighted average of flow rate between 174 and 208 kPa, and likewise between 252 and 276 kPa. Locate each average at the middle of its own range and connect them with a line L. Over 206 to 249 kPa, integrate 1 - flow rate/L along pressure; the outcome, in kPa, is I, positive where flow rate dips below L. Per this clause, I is -4.69 kPa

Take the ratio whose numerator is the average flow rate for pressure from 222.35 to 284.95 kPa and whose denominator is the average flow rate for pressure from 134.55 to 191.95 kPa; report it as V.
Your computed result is 1.2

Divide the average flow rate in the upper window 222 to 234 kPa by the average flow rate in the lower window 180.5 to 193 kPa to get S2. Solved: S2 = 1.26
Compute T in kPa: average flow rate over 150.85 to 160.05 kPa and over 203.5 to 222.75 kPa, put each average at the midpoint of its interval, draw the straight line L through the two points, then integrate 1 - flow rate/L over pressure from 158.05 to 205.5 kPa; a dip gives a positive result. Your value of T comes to 2.5 kPa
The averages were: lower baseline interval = 12.3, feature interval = 12.2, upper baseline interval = 13.6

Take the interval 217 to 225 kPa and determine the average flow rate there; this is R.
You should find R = 14.8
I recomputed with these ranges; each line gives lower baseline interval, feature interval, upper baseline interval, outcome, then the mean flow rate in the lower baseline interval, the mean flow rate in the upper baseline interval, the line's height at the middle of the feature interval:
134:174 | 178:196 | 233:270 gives 1.2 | 11.9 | 14.9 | 12.9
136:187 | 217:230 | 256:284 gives -1.7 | 11.9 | 14.2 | 13.2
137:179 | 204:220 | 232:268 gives 0.5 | 11.9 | 15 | 13.7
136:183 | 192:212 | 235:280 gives 0.5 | 11.9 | 14.7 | 13.1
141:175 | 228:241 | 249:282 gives -1.6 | 12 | 14.4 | 13.7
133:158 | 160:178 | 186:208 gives 0.3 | 11.9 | 12.6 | 12.2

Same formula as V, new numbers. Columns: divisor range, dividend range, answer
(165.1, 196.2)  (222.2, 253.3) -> 1.27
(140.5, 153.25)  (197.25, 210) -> 1.09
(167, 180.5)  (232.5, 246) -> 1.28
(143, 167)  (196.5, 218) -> 1.10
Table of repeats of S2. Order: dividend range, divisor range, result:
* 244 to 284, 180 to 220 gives 1.14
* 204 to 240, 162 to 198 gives 1.19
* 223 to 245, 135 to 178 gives 1.29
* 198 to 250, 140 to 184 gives 1.21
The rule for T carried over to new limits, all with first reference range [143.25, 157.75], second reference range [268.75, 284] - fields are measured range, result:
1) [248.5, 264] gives -1.06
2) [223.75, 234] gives -1.36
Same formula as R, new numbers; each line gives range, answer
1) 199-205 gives 12.7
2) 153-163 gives 12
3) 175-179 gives 11.9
